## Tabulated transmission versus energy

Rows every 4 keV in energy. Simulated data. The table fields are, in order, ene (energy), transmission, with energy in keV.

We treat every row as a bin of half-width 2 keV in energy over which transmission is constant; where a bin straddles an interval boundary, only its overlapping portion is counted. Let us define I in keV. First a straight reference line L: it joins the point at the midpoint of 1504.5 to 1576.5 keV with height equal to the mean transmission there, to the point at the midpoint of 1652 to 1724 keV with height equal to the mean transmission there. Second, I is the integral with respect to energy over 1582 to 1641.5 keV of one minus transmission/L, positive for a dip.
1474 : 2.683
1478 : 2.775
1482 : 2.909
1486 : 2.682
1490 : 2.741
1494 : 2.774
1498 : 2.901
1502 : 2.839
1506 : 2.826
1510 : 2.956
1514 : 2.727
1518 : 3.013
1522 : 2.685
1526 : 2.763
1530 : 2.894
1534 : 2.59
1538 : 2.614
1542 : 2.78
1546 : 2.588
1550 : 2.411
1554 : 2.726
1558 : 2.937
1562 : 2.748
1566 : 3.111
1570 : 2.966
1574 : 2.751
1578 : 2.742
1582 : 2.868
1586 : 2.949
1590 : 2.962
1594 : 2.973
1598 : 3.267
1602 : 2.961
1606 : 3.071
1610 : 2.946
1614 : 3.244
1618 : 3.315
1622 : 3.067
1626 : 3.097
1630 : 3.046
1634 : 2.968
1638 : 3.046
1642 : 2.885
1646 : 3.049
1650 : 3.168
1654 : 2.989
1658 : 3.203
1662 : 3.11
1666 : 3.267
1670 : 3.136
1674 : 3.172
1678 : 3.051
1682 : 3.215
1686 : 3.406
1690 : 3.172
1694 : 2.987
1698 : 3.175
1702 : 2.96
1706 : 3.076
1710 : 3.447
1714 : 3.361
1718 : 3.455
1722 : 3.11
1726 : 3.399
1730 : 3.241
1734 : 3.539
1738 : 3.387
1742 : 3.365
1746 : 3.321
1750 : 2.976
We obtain -1.6 keV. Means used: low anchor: 2.78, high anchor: 3.18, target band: 3.05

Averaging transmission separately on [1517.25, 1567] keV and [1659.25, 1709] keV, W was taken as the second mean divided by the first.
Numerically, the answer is 1.1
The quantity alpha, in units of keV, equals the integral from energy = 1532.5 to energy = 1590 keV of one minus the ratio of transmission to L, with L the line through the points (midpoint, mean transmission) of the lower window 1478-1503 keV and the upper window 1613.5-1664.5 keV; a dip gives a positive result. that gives 3.2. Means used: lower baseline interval 2.8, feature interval 2.78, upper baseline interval 3.09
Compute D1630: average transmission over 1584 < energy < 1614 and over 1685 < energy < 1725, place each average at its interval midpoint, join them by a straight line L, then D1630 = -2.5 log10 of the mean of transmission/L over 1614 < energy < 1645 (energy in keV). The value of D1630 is 0.00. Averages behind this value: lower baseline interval 3.03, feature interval 3.07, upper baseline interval 3.21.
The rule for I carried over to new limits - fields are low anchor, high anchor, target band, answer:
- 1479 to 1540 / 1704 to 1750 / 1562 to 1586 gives 0.6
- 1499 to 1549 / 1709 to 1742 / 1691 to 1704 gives 0.9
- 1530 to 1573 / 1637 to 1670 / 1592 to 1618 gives -1.4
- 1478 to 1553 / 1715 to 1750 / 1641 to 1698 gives 0.5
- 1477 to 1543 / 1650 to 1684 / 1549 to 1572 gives 0.6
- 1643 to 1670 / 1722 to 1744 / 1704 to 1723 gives 0.0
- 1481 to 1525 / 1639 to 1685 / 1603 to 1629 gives -0.7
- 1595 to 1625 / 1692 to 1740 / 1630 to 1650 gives 0.9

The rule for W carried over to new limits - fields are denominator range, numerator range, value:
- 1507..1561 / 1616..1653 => 1.12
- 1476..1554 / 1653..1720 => 1.16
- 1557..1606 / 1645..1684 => 1.07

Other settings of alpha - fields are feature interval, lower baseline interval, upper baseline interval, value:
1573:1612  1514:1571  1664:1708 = -0.7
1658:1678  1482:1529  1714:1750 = 0.1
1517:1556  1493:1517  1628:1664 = 2.6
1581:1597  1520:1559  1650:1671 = -0.5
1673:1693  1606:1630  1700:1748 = 0.2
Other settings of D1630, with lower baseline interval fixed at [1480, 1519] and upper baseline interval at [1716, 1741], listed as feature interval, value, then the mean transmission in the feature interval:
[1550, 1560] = 0.081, 2.75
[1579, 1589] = 0.047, 2.9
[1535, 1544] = 0.092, 2.69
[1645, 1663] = 0.027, 3.11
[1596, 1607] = -0.013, 3.1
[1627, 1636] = 0.041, 3.02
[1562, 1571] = 0.001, 2.98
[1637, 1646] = 0.064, 2.98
